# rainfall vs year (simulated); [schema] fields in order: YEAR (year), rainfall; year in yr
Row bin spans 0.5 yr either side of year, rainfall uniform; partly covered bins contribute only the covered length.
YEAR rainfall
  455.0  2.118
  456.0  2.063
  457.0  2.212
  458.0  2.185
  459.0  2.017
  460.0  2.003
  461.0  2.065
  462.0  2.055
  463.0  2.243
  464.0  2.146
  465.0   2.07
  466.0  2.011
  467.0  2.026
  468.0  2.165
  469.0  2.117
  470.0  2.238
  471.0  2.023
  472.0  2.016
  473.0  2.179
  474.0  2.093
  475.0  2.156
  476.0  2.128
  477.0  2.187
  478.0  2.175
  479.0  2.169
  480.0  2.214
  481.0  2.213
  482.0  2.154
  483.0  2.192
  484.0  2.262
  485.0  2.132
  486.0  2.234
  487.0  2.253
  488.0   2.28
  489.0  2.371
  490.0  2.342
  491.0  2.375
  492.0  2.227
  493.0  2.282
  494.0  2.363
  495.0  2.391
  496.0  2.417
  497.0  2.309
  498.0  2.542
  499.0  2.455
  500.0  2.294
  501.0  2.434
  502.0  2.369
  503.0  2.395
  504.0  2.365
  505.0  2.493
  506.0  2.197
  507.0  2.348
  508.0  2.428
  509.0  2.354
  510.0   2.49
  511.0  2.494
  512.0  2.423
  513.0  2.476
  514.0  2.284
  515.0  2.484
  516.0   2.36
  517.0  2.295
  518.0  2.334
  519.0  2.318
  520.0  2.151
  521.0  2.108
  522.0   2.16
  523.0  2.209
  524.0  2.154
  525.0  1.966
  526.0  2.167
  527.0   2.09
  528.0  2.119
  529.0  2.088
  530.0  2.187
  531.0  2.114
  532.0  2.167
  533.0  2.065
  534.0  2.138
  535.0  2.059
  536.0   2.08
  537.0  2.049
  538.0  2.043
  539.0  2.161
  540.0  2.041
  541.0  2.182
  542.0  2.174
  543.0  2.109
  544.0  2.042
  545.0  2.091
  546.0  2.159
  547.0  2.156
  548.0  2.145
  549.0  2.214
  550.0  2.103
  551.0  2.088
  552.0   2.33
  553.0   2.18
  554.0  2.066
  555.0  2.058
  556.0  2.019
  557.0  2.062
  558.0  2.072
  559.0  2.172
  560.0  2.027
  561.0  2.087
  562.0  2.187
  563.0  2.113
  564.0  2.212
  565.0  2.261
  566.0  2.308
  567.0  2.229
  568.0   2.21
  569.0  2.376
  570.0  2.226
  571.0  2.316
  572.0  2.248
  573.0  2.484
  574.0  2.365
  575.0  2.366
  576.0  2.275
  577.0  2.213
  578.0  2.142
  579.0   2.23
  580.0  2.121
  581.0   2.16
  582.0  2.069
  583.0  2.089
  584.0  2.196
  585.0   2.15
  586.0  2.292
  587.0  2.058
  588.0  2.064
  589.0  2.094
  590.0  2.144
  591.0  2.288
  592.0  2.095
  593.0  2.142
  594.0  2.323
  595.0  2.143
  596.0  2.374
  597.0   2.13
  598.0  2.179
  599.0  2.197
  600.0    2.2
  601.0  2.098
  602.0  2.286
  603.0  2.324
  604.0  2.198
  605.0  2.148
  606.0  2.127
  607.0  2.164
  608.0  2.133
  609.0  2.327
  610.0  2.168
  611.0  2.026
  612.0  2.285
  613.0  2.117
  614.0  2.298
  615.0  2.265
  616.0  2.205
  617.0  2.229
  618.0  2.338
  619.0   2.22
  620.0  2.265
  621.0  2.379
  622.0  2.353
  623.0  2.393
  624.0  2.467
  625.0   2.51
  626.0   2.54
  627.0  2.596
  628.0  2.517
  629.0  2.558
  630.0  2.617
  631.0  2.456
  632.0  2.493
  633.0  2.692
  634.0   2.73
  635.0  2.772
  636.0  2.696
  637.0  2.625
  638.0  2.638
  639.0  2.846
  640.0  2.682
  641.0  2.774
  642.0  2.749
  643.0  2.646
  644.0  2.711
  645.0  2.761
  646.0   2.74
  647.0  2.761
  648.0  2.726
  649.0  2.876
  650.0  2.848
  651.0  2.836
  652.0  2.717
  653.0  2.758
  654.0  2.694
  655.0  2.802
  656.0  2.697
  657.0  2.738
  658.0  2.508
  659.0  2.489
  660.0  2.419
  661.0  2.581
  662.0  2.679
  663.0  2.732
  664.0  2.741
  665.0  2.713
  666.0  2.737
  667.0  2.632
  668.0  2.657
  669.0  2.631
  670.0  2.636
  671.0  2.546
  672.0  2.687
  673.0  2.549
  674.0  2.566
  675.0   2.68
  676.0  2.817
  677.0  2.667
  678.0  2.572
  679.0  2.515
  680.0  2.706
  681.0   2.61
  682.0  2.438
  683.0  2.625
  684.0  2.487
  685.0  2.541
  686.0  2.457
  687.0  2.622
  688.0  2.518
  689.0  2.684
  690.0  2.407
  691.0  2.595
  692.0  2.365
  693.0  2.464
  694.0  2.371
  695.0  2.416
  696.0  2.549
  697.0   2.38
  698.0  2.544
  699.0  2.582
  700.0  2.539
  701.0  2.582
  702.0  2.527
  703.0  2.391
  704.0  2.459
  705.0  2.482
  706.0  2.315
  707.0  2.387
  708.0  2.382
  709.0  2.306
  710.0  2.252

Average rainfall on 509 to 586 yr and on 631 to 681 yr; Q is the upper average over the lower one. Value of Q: 1.22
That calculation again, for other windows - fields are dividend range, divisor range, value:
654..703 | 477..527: 1.12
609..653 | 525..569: 1.19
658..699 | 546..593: 1.18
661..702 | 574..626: 1.16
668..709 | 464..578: 1.14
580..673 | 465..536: 1.09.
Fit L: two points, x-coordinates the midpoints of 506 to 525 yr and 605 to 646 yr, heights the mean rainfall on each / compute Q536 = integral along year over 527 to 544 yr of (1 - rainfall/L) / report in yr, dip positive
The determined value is 1.7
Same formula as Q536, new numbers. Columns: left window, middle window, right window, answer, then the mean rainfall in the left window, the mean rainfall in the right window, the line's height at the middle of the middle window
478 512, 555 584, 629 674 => 3.4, 2.33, 2.68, 2.5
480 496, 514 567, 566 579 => 3.0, 2.27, 2.29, 2.28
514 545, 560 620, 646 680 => 4.5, 2.15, 2.67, 2.39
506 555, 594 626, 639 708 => 2.3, 2.2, 2.61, 2.42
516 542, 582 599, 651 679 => 1.5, 2.14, 2.65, 2.37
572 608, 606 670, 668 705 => -4.8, 2.2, 2.55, 2.37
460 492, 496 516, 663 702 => -1.6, 2.17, 2.58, 2.23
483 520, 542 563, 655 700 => 2.6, 2.35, 2.58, 2.42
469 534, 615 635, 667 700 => 0.1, 2.26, 2.56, 2.46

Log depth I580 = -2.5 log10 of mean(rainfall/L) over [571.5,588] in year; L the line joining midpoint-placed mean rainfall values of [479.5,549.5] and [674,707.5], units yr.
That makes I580 0.07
